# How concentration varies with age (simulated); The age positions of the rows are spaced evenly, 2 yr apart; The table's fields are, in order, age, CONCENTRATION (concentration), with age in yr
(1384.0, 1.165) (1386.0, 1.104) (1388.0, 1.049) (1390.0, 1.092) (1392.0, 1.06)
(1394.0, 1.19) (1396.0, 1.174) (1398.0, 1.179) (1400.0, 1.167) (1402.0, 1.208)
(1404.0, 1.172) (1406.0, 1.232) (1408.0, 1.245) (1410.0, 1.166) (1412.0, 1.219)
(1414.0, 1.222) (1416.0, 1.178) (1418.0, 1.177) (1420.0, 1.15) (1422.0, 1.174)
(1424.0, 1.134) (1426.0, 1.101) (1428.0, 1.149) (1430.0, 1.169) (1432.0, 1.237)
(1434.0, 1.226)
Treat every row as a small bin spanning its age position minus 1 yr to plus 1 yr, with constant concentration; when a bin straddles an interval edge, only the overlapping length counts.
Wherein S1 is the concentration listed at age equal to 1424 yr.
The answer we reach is 1.134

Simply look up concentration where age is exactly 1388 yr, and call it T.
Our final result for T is 1.049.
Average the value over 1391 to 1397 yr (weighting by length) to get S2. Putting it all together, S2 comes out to 1.14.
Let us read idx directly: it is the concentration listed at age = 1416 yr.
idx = 1.178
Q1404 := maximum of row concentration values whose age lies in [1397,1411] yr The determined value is 1.245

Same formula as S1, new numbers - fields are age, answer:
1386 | 1.104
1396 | 1.174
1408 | 1.245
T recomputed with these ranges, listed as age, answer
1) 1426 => 1.101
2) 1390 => 1.092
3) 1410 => 1.166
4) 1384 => 1.165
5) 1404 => 1.172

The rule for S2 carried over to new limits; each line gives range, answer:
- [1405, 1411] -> 1.21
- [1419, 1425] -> 1.15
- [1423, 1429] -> 1.13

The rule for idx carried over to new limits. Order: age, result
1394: 1.19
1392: 1.06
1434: 1.226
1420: 1.15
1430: 1.169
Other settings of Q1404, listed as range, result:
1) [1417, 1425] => 1.177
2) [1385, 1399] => 1.19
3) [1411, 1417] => 1.222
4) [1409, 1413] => 1.219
